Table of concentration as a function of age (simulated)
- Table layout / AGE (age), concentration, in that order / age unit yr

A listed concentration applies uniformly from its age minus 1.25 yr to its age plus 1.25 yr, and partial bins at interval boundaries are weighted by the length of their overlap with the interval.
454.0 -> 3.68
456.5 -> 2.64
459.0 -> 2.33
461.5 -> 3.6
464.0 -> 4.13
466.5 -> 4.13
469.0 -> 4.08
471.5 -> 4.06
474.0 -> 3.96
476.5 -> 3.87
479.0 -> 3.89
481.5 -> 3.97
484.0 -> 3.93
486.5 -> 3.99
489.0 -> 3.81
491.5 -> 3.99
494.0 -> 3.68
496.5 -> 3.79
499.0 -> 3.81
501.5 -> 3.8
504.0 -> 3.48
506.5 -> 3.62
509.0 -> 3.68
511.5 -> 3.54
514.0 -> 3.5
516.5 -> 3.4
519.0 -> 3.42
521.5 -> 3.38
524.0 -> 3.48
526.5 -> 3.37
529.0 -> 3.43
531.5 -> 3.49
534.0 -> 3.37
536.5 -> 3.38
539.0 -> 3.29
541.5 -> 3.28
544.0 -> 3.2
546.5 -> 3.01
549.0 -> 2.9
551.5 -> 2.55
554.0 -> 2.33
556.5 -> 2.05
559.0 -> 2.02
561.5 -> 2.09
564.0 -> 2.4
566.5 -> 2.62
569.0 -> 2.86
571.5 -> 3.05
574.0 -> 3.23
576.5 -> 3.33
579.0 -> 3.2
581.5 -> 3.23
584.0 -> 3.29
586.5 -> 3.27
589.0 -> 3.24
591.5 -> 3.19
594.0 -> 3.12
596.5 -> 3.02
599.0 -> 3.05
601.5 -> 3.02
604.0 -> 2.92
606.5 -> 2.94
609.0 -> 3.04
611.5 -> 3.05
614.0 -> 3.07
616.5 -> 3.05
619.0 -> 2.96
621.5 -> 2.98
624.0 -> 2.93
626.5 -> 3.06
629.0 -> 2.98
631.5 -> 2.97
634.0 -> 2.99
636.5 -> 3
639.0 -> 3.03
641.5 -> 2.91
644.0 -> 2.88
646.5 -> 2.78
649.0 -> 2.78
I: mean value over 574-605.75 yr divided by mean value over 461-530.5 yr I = 0.84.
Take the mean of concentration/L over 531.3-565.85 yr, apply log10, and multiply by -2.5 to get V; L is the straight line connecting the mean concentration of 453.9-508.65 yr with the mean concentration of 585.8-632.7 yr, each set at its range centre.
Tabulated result 0.21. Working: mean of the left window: 3.74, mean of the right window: 3.04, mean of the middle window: 2.79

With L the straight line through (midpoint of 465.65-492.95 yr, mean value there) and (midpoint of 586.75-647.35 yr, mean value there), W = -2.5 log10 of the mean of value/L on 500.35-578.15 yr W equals 0.15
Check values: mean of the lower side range 3.97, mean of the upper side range 3.01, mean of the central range 3.11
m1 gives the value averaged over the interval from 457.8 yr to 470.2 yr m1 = 3.66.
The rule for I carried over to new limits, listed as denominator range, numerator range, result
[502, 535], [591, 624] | 0.87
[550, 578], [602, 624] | 1.15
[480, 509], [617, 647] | 0.78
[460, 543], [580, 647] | 0.83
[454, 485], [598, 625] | 0.81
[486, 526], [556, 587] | 0.78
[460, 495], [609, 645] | 0.76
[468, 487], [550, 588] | 0.70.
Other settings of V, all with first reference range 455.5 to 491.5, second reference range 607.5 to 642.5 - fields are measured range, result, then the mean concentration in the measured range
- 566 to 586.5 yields 0.04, 3.13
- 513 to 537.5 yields 0.02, 3.42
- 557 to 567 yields 0.43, 2.24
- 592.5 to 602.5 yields 0.03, 3.06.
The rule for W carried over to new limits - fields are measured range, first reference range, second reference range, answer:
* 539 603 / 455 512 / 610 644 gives 0.128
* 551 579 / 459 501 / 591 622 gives 0.248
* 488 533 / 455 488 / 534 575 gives -0.096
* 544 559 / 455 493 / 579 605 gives 0.287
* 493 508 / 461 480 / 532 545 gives -0.003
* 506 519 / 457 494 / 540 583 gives -0.050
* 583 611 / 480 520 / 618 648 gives 0.022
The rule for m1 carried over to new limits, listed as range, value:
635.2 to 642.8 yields 2.98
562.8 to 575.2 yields 2.83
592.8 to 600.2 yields 3.06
